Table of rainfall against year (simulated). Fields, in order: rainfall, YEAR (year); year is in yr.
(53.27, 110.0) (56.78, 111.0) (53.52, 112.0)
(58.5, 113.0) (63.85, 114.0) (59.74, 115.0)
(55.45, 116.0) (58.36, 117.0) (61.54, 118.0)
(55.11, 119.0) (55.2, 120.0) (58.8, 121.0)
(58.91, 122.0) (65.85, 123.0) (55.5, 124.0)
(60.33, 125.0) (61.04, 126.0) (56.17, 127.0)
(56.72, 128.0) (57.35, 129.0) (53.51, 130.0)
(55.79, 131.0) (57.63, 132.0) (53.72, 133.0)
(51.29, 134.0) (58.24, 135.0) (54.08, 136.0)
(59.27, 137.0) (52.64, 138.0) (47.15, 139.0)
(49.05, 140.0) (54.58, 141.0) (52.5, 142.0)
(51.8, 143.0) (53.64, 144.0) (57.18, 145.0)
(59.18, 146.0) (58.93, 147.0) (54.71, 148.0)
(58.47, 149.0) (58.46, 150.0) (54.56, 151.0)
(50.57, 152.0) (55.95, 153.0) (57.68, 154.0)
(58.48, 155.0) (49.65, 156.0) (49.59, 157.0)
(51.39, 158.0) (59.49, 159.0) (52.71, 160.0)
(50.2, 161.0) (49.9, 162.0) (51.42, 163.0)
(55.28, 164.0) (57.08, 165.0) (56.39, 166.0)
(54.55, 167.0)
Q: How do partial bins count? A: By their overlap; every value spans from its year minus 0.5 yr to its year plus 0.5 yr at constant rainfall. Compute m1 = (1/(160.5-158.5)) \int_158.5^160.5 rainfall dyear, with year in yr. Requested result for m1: 56.1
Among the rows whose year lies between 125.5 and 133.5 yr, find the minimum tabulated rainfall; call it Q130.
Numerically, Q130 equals 53.51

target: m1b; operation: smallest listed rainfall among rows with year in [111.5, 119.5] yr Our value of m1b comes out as 53.52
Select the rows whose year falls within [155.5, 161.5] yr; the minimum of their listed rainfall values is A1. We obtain 49.59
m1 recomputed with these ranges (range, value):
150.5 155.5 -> 55.4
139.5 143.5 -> 52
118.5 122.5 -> 57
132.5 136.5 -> 54.3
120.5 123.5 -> 61.2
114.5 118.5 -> 58.8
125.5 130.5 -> 57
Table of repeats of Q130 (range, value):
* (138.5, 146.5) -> 47.15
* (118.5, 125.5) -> 55.11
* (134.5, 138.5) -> 52.64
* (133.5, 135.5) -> 51.29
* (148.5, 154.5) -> 50.57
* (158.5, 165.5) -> 49.9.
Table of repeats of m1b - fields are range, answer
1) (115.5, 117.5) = 55.45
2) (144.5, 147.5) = 57.18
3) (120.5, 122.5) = 58.8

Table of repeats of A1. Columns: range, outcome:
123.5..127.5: 55.5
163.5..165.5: 55.28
